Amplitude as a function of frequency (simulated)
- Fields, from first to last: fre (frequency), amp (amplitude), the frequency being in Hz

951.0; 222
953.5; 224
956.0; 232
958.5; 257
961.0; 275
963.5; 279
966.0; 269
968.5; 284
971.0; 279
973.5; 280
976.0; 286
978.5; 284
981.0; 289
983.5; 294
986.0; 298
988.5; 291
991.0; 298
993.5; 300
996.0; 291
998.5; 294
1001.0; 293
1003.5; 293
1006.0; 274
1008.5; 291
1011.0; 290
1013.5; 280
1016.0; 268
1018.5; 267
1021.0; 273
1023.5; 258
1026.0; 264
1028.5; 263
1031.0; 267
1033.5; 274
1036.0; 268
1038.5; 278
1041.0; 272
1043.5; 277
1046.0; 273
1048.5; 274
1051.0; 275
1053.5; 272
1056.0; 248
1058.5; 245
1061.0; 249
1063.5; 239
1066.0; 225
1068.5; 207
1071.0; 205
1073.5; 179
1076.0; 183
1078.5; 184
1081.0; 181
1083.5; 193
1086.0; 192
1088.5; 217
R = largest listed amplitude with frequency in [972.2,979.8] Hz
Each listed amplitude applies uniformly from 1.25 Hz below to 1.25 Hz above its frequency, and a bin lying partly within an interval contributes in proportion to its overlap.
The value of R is 286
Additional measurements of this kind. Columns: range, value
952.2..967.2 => 279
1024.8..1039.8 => 278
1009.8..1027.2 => 290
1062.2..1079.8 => 239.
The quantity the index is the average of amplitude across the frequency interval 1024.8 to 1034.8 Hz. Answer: 267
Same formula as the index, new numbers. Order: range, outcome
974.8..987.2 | 290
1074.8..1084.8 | 185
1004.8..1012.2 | 285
